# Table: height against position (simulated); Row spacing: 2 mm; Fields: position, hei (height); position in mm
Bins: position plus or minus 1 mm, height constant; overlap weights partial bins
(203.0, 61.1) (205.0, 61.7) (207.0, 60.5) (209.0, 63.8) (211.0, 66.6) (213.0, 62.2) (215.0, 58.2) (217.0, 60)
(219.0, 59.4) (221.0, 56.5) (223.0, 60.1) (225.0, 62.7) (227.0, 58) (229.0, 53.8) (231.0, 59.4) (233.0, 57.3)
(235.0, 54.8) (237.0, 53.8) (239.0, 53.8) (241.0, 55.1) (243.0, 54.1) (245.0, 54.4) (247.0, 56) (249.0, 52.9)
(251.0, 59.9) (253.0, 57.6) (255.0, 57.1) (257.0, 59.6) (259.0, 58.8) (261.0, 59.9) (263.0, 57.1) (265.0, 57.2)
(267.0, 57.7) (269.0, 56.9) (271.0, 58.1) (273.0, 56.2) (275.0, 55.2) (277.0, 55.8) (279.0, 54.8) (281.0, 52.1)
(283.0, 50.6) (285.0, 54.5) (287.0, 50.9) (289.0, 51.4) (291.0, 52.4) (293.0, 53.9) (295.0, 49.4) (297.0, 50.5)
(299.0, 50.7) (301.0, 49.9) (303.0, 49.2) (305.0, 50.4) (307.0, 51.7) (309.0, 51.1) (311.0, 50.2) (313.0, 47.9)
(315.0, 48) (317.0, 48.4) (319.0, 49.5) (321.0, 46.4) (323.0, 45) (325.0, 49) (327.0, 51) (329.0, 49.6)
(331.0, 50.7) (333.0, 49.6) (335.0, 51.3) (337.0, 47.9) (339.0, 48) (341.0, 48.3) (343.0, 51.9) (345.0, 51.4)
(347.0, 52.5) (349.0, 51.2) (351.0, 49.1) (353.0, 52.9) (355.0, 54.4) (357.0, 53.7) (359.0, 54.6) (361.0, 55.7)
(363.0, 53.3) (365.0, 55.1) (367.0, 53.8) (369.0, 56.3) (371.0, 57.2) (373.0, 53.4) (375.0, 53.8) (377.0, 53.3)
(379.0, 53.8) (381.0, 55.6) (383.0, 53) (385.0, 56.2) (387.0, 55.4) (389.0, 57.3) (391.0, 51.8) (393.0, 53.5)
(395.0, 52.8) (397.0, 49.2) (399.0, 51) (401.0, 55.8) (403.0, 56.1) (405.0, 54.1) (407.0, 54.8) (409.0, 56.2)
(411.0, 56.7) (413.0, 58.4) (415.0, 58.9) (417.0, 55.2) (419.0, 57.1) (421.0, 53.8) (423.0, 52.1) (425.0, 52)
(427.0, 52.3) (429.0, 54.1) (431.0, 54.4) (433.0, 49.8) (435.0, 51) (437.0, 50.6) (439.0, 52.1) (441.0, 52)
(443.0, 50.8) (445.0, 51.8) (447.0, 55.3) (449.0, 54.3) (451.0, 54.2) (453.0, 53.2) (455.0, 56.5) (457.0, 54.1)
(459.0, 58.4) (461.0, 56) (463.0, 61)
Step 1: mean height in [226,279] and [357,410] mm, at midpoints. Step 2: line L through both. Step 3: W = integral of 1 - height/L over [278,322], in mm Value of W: 4.0 mm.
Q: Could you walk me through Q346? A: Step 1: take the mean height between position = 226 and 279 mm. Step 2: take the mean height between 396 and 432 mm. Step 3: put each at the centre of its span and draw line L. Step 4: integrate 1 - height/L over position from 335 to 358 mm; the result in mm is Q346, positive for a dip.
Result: 1.8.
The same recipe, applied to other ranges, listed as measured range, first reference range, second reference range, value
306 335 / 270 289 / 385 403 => 2.54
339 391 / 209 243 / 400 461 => 1.81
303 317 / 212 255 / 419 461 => 1.51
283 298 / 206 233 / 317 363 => 0.75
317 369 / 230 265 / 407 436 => 4.05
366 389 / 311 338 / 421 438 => -1.96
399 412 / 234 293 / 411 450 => -0.34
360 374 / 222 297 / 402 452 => -0.11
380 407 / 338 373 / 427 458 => -0.56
